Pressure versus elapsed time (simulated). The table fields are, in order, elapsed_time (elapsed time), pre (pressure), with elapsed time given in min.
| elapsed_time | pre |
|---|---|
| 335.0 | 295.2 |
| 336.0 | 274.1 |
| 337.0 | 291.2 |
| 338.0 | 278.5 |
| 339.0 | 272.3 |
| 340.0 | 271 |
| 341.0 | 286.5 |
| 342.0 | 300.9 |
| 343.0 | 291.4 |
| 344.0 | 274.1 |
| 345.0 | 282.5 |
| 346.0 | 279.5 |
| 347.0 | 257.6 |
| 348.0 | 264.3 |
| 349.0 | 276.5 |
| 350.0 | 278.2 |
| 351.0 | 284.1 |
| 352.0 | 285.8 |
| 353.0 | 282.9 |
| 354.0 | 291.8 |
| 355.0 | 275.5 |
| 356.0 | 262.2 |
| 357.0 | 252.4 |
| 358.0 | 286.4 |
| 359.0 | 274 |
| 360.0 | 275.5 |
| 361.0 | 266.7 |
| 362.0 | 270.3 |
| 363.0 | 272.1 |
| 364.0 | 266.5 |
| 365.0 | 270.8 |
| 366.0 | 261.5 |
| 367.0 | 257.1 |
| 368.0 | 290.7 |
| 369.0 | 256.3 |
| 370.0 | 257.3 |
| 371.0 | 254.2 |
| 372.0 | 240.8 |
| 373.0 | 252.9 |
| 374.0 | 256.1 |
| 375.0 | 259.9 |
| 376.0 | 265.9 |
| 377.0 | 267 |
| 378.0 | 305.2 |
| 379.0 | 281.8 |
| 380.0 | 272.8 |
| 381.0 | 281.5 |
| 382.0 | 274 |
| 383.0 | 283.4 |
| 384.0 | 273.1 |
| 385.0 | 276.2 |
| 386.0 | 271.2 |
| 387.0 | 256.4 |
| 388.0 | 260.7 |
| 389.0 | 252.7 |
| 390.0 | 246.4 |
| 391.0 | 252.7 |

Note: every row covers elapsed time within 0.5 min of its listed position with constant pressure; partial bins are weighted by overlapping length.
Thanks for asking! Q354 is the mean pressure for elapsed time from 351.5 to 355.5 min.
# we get 284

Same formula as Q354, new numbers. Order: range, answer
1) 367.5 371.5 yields 265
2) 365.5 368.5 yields 270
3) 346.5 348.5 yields 261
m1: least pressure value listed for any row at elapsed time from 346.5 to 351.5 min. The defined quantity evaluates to 257.6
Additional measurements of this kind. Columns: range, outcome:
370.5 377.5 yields 240.8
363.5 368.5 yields 257.1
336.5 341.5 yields 271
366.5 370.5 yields 256.3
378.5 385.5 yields 272.8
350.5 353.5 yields 282.9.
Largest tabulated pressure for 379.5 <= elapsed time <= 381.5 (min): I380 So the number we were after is 281.5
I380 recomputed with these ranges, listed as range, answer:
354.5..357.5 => 275.5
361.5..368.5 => 290.7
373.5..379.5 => 305.2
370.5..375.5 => 259.9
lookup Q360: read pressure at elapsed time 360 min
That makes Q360 275.5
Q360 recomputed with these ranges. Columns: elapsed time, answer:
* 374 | 256.1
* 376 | 265.9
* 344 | 274.1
